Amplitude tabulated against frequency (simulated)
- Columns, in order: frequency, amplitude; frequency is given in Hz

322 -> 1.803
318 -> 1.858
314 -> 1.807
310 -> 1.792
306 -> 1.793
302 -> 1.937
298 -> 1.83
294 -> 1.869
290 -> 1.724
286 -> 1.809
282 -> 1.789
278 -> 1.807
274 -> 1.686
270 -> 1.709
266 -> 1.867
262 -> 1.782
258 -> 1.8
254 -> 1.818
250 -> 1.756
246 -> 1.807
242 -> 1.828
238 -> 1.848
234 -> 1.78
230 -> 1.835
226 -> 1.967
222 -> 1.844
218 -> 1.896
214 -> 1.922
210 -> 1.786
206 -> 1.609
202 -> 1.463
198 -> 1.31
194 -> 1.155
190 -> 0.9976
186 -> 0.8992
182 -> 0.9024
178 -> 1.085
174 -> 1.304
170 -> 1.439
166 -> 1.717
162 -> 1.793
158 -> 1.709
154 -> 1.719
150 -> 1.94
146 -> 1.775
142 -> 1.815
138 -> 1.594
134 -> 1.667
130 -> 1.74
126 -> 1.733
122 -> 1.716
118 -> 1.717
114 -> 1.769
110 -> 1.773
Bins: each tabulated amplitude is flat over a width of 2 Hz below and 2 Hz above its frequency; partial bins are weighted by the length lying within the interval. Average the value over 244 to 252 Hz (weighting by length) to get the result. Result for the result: 1.78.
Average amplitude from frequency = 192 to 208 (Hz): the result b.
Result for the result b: 1.38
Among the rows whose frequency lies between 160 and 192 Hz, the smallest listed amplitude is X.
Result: 0.8992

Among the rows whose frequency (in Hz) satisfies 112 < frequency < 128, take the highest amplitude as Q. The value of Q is 1.769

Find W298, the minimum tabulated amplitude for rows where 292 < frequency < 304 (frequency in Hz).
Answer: 1.83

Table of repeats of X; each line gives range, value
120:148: 1.594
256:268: 1.782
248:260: 1.756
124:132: 1.733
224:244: 1.78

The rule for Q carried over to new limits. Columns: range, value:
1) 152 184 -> 1.793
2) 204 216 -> 1.922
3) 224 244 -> 1.967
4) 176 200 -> 1.31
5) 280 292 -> 1.809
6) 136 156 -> 1.94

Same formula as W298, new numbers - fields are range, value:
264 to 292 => 1.686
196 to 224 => 1.31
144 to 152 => 1.775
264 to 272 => 1.709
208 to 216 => 1.786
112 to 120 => 1.717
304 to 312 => 1.792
